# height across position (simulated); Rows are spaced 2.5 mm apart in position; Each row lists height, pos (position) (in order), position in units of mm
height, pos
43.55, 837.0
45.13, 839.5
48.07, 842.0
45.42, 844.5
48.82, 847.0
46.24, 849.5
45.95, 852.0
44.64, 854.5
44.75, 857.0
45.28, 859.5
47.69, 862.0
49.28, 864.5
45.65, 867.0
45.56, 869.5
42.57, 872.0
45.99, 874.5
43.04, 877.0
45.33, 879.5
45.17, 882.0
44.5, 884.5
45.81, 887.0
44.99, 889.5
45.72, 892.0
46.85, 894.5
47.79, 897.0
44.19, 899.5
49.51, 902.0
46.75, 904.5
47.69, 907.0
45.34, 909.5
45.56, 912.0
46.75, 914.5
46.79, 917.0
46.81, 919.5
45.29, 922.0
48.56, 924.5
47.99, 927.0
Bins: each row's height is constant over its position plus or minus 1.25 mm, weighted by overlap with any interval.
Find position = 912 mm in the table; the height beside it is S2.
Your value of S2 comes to 45.56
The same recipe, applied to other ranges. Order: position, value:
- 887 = 45.81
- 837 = 43.55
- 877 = 43.04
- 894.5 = 46.85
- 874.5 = 45.99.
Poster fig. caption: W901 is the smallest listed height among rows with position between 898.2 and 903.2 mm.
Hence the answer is 44.19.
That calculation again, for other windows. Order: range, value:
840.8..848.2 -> 45.42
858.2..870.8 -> 45.28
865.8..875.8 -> 42.57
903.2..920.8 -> 45.34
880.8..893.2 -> 44.5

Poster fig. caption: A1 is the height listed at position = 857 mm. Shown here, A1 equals 44.75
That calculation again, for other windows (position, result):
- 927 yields 47.99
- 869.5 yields 45.56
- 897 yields 47.79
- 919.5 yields 46.81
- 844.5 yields 45.42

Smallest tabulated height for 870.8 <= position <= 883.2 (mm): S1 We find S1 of 42.57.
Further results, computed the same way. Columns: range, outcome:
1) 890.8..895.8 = 45.72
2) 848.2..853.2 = 45.95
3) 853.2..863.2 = 44.64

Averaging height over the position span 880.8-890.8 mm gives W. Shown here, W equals 45.1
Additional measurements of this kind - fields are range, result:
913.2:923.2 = 46.4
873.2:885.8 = 44.8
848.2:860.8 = 45.4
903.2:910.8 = 46.6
